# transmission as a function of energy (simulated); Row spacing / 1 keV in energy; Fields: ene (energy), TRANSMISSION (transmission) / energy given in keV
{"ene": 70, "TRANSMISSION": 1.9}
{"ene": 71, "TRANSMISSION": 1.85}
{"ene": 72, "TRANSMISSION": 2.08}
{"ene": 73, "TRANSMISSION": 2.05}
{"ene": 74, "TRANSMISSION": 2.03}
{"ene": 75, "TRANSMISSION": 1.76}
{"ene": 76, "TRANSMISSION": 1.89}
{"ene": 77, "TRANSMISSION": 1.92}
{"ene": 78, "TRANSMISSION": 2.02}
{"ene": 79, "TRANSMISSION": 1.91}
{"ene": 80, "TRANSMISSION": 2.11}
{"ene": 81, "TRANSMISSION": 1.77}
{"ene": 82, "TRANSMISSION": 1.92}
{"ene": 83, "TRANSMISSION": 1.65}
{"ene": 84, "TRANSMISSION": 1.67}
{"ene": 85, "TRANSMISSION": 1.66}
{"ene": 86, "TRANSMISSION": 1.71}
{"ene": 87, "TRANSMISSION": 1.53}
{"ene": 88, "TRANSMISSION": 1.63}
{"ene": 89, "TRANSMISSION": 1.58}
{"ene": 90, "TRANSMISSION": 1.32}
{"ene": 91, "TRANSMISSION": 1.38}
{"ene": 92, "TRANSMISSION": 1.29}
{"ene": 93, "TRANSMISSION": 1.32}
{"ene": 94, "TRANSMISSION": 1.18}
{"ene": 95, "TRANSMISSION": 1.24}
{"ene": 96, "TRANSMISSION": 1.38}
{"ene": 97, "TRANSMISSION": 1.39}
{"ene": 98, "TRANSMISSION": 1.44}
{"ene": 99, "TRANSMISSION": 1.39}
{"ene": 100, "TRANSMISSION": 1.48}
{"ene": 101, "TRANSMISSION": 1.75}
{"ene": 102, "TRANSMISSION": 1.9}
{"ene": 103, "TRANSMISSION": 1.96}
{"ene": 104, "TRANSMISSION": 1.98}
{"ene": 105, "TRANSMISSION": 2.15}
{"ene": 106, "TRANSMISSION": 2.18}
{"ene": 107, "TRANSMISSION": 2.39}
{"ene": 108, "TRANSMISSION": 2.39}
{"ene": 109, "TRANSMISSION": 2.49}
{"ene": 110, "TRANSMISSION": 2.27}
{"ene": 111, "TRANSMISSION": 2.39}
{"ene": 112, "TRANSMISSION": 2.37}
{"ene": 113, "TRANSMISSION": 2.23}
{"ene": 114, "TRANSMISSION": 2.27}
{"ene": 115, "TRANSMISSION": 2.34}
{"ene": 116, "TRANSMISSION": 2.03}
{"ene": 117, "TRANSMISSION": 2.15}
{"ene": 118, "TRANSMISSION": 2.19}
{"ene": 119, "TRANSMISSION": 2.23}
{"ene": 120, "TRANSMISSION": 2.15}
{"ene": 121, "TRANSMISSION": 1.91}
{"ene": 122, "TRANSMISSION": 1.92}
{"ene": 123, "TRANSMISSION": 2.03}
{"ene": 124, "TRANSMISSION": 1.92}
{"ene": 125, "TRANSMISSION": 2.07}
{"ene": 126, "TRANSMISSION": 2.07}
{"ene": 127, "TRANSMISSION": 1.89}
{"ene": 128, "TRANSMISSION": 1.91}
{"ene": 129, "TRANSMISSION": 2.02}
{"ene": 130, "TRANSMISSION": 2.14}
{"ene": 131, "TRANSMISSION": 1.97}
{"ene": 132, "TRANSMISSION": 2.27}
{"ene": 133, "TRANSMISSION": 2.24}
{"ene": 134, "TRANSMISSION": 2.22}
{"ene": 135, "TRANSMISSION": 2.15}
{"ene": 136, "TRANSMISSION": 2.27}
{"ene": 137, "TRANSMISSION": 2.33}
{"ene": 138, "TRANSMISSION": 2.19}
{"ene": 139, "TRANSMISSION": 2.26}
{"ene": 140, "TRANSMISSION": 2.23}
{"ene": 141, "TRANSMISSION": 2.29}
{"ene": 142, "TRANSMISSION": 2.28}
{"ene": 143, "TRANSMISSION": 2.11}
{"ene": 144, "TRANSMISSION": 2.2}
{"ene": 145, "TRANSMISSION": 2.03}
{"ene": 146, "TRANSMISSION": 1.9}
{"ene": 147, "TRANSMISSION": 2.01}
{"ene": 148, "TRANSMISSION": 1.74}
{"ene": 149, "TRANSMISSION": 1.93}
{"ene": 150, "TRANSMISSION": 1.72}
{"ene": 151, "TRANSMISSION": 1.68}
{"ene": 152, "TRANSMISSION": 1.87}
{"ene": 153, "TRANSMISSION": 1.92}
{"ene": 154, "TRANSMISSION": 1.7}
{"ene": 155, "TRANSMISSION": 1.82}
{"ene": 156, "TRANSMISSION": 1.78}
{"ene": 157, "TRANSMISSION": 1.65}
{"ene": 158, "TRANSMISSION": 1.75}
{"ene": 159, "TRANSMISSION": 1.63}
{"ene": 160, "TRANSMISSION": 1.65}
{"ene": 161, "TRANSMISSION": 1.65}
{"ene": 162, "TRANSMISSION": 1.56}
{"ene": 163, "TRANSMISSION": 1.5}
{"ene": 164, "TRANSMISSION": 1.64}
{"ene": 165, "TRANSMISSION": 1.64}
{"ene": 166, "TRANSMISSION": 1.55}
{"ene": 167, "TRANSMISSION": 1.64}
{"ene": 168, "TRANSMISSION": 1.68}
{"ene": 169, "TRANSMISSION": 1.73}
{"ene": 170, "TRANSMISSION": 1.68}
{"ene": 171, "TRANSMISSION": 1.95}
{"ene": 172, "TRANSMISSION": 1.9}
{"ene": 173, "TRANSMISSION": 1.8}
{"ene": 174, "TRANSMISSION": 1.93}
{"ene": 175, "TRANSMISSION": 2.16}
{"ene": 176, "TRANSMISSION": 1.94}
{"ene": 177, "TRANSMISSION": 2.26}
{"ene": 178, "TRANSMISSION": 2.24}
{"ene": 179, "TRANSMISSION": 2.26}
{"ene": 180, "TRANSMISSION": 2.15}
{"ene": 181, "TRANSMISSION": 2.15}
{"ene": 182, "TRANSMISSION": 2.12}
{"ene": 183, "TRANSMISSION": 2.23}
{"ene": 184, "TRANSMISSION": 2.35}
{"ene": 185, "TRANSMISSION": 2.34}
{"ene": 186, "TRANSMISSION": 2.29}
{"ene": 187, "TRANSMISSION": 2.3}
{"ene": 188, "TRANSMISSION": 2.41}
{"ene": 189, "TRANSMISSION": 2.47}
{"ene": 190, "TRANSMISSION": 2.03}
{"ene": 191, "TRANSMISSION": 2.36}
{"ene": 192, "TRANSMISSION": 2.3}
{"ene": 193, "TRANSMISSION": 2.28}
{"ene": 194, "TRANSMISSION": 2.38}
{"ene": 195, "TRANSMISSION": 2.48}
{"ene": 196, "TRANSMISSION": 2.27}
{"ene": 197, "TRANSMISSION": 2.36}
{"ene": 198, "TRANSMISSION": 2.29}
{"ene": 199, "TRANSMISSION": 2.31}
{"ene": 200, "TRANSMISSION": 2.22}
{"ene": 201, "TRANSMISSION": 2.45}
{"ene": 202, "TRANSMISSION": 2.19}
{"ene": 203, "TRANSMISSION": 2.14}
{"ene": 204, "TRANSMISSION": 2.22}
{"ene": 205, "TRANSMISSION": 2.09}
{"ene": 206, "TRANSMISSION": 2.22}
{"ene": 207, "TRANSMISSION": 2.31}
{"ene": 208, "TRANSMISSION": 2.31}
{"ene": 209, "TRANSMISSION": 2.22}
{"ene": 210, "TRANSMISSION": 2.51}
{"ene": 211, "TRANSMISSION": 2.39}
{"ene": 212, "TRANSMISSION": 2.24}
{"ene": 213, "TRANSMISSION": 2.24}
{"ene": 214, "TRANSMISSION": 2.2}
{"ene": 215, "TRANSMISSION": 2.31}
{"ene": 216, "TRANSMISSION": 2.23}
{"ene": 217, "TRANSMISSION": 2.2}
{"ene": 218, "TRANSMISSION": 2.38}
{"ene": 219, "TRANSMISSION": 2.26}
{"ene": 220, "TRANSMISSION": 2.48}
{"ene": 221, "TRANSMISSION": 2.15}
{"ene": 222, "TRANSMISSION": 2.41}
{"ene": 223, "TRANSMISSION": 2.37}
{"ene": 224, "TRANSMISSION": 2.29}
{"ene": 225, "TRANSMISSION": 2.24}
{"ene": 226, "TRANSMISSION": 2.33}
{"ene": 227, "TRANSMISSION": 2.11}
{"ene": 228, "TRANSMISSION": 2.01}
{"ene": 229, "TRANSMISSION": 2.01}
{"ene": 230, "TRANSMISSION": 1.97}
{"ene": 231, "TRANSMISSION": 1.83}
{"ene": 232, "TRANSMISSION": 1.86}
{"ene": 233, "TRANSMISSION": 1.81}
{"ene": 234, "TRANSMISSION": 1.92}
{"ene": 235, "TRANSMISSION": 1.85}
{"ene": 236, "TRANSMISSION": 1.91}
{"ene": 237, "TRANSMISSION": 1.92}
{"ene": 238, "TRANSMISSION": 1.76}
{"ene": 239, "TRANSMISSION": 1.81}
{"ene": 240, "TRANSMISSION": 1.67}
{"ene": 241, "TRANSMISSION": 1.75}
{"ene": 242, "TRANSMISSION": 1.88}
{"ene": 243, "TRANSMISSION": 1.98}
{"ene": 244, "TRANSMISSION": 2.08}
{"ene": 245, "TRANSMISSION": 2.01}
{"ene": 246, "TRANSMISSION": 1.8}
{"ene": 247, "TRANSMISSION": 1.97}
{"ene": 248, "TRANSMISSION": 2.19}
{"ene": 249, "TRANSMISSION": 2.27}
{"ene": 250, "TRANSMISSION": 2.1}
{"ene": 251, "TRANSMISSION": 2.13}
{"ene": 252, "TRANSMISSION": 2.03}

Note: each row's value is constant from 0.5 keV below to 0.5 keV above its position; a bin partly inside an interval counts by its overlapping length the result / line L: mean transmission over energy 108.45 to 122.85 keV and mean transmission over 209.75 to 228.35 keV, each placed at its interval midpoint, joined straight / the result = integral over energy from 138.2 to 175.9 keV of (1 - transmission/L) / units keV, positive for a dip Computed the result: 6.57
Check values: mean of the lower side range 2.21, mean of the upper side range 2.28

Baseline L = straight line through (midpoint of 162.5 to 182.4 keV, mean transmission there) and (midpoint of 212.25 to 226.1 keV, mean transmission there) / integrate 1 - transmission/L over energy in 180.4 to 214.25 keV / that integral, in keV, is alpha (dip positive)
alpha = -2.9 keV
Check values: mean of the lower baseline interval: 1.89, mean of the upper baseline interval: 2.29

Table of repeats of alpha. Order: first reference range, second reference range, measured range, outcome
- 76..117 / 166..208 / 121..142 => -1.7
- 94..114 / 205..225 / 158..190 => 3.0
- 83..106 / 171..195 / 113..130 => -3.0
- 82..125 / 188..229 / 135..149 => -0.9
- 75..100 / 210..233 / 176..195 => -2.1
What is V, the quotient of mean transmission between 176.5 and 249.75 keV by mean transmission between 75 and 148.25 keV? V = 1.12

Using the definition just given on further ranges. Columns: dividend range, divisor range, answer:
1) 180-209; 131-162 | 1.15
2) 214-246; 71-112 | 1.14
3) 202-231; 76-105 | 1.37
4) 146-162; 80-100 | 1.17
